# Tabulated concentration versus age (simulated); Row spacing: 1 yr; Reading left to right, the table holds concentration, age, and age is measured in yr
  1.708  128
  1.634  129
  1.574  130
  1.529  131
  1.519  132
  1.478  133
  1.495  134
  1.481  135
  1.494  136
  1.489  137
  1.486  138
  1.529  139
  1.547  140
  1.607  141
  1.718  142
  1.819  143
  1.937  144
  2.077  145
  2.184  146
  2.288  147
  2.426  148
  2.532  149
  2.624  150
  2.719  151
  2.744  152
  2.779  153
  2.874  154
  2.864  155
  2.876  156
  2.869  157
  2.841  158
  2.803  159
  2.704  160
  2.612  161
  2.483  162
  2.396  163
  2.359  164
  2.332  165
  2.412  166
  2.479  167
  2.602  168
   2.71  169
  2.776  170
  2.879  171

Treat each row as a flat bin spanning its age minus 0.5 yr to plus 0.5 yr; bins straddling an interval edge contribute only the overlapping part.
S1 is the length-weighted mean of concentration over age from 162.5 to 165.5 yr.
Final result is 2.36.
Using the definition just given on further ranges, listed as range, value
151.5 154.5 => 2.8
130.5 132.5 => 1.52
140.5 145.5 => 1.83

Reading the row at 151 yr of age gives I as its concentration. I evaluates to 2.719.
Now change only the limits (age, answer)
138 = 1.486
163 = 2.396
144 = 1.937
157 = 2.869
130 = 1.574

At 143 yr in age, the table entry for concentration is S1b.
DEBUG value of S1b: 1.819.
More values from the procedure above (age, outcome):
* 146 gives 2.184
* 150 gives 2.624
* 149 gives 2.532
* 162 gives 2.483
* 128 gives 1.708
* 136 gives 1.494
